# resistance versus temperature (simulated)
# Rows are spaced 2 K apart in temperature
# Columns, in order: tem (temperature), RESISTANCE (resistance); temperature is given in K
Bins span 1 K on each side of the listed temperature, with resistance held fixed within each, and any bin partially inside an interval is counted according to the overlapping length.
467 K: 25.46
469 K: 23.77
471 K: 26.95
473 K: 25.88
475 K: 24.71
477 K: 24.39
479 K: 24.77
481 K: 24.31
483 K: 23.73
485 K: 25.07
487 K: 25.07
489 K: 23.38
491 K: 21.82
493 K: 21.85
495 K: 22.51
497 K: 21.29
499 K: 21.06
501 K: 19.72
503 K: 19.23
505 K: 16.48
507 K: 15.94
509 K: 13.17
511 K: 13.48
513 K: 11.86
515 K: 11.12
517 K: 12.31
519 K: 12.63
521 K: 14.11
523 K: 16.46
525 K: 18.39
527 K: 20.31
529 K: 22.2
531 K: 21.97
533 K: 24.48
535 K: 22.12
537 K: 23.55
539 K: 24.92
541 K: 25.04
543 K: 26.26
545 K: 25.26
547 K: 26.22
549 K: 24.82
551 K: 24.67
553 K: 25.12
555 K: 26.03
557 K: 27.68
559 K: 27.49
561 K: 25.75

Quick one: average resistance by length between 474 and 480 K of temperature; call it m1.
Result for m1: 24.6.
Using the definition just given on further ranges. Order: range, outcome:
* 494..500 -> 21.6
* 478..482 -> 24.5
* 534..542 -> 23.9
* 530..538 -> 23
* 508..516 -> 12.4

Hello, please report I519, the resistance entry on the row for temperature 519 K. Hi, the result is 12.63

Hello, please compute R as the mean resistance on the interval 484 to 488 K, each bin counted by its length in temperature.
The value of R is 25.1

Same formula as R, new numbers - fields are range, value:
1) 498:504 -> 20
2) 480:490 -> 24.3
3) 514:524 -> 13.3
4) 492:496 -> 22.2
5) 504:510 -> 15.2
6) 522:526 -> 17.4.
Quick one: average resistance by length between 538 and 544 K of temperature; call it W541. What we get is 25.4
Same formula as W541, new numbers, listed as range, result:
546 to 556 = 25.4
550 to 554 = 24.9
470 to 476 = 25.8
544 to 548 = 25.7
